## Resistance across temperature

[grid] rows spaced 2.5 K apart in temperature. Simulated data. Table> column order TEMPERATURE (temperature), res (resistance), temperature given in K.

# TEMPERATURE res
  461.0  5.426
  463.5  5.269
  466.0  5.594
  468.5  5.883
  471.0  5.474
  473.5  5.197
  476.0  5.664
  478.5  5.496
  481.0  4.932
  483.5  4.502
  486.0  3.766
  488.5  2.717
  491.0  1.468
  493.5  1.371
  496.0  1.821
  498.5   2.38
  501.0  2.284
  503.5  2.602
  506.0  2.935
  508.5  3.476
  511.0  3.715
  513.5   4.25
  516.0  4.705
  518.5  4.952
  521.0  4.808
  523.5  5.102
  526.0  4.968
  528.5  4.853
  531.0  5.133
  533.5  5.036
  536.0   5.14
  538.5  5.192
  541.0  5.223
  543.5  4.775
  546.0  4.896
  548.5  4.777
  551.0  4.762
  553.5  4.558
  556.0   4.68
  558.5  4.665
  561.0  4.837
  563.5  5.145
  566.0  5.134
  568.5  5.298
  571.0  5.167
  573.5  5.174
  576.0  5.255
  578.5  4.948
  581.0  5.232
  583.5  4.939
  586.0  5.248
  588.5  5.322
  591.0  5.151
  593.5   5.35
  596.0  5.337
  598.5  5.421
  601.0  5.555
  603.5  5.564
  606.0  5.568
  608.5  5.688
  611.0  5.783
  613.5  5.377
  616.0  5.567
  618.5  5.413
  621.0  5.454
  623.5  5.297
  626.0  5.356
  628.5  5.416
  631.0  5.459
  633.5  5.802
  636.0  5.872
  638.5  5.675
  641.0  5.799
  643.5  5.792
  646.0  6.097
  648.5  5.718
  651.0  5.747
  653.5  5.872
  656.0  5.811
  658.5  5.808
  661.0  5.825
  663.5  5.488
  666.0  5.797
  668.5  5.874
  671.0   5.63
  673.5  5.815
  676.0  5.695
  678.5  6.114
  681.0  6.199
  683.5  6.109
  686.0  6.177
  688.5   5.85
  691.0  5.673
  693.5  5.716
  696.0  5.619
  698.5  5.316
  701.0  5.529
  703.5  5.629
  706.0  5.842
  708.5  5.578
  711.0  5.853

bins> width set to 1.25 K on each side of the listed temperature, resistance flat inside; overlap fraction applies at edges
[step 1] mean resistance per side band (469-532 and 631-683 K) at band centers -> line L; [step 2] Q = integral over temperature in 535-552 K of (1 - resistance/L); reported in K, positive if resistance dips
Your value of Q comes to -1.90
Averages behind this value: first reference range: 3.96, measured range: 4.97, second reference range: 5.82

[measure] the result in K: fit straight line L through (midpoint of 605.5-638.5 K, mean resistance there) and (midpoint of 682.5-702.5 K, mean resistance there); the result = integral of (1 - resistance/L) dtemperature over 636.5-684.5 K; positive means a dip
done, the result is -1.5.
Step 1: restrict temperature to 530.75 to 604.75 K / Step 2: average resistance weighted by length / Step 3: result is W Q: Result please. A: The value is 5.1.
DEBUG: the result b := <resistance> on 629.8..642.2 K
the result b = 5.72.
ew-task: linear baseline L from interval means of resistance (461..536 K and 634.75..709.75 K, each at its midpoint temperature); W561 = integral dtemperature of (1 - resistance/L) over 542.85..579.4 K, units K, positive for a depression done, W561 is -1.3 K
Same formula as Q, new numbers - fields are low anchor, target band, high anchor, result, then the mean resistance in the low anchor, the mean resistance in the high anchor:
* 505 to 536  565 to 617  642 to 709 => -2.3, 4.53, 5.79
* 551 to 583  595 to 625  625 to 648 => -0.4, 5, 5.7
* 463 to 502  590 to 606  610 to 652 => -0.5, 3.97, 5.62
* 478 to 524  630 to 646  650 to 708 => -1.6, 3.48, 5.79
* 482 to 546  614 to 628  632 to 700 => -0.5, 3.91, 5.81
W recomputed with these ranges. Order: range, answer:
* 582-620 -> 5.42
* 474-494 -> 3.88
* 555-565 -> 4.84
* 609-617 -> 5.59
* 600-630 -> 5.5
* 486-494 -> 2.2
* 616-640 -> 5.53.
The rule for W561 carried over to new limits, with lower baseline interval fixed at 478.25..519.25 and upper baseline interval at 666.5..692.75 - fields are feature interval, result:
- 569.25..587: -2.8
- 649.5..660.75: -0.5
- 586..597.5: -1.6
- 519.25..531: -4.1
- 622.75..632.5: -0.5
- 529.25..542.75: -4.5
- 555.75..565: -1.5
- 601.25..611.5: -1.6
